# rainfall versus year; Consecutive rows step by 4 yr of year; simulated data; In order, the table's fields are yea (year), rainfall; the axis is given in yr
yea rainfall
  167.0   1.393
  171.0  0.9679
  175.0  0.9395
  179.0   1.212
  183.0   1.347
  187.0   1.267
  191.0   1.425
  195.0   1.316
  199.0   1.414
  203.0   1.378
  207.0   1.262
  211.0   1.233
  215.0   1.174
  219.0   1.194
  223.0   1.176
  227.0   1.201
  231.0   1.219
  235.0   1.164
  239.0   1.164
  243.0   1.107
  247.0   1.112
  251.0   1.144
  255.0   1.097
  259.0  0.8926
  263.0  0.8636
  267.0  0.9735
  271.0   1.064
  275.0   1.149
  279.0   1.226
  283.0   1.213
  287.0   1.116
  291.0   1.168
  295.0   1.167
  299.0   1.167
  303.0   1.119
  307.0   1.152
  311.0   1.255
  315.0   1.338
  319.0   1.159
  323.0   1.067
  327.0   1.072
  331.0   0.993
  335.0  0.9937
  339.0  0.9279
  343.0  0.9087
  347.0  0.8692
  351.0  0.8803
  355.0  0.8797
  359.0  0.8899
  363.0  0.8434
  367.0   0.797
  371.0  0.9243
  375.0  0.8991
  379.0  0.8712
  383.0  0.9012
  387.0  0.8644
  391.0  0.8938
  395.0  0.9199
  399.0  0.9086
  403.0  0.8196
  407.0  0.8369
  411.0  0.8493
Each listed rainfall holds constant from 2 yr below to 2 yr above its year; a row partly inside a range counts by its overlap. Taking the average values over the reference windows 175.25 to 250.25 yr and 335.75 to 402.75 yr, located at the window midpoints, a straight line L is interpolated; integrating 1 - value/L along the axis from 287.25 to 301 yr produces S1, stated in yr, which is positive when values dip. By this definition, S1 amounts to -1.40 yr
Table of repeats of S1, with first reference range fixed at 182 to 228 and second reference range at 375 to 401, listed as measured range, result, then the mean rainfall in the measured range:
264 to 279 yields 0.91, 1.07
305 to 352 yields -1.48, 1.05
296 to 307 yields -0.71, 1.15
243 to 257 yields 0.84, 1.12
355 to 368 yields 1.34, 0.853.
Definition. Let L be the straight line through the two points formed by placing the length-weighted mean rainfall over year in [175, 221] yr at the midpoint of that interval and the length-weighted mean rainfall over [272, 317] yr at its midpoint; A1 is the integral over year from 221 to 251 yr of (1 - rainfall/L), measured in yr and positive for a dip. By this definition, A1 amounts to 1.92 yr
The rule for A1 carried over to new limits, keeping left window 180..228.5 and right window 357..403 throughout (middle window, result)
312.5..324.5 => -2.1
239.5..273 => 3.6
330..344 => 0.3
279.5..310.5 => -2.6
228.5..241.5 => 0.3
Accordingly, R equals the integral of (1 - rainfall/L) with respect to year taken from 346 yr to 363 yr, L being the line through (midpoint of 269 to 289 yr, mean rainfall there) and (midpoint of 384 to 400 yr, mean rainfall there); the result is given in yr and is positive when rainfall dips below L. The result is 1.8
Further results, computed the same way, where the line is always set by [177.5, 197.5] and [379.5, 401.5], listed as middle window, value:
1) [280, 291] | -0.6 yr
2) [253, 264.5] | 2.1 yr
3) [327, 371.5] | 3.3 yr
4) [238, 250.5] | 0.8 yr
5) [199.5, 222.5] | 0.3 yr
